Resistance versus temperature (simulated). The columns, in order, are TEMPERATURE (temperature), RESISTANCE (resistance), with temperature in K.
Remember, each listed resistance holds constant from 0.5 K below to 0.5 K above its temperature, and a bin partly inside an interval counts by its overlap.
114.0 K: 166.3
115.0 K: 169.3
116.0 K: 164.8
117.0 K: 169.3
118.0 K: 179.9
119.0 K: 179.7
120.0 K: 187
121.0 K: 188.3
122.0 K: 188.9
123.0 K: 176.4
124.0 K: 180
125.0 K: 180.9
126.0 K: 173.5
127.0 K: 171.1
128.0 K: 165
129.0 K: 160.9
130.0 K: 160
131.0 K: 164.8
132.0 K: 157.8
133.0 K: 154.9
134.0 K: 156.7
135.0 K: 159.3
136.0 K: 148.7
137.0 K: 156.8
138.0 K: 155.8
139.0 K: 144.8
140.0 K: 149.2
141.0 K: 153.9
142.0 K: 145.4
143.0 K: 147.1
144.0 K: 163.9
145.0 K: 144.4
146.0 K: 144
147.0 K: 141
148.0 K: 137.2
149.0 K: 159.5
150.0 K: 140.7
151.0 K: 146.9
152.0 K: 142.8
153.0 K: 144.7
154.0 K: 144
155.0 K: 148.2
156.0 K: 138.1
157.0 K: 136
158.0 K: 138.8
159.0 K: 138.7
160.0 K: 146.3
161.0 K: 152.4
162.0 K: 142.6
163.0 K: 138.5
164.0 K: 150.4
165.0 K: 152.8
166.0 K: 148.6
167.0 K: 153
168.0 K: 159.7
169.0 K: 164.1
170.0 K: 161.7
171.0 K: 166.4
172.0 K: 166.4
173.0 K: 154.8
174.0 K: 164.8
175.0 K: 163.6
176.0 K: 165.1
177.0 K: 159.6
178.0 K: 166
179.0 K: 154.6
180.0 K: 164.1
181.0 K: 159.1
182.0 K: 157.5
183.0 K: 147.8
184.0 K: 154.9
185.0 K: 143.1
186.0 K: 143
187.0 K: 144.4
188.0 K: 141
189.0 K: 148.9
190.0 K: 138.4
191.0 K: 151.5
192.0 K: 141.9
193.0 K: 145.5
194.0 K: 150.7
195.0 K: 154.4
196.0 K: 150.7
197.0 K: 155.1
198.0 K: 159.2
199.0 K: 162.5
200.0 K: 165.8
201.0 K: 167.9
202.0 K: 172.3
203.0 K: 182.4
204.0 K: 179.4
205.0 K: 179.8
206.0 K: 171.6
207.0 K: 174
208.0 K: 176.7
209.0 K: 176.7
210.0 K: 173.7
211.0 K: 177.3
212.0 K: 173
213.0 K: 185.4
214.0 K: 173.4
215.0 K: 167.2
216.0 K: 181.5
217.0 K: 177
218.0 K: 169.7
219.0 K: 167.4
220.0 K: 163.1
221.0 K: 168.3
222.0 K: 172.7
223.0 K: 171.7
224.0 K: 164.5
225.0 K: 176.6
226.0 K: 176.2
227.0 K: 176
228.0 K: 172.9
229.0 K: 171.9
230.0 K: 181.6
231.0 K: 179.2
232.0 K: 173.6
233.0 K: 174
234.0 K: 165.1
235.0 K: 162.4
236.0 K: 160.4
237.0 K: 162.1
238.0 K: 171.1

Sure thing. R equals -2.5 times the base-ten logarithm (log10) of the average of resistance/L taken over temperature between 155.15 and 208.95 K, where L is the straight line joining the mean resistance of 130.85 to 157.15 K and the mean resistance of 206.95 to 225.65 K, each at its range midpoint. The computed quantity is 0.04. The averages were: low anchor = 149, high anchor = 173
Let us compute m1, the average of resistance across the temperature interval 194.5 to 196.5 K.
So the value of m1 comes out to 153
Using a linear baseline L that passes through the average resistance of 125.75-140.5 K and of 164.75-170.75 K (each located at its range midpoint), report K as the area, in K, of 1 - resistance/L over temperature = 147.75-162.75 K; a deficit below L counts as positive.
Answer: 1.3 K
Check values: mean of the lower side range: 158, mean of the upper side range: 157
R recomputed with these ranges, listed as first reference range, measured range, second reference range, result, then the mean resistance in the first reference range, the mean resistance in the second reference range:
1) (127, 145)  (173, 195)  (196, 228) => 0.089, 156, 172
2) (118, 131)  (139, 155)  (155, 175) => 0.107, 176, 152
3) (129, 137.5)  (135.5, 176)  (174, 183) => 0.063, 158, 161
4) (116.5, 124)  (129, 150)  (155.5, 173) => 0.106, 181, 150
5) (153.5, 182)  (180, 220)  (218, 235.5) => 0.006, 154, 172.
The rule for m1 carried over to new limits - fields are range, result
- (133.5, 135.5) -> 158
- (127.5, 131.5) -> 163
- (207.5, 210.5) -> 176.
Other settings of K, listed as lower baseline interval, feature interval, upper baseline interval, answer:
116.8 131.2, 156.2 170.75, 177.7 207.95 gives 1.44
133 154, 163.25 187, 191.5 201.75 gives -0.60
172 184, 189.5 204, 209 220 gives 0.82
